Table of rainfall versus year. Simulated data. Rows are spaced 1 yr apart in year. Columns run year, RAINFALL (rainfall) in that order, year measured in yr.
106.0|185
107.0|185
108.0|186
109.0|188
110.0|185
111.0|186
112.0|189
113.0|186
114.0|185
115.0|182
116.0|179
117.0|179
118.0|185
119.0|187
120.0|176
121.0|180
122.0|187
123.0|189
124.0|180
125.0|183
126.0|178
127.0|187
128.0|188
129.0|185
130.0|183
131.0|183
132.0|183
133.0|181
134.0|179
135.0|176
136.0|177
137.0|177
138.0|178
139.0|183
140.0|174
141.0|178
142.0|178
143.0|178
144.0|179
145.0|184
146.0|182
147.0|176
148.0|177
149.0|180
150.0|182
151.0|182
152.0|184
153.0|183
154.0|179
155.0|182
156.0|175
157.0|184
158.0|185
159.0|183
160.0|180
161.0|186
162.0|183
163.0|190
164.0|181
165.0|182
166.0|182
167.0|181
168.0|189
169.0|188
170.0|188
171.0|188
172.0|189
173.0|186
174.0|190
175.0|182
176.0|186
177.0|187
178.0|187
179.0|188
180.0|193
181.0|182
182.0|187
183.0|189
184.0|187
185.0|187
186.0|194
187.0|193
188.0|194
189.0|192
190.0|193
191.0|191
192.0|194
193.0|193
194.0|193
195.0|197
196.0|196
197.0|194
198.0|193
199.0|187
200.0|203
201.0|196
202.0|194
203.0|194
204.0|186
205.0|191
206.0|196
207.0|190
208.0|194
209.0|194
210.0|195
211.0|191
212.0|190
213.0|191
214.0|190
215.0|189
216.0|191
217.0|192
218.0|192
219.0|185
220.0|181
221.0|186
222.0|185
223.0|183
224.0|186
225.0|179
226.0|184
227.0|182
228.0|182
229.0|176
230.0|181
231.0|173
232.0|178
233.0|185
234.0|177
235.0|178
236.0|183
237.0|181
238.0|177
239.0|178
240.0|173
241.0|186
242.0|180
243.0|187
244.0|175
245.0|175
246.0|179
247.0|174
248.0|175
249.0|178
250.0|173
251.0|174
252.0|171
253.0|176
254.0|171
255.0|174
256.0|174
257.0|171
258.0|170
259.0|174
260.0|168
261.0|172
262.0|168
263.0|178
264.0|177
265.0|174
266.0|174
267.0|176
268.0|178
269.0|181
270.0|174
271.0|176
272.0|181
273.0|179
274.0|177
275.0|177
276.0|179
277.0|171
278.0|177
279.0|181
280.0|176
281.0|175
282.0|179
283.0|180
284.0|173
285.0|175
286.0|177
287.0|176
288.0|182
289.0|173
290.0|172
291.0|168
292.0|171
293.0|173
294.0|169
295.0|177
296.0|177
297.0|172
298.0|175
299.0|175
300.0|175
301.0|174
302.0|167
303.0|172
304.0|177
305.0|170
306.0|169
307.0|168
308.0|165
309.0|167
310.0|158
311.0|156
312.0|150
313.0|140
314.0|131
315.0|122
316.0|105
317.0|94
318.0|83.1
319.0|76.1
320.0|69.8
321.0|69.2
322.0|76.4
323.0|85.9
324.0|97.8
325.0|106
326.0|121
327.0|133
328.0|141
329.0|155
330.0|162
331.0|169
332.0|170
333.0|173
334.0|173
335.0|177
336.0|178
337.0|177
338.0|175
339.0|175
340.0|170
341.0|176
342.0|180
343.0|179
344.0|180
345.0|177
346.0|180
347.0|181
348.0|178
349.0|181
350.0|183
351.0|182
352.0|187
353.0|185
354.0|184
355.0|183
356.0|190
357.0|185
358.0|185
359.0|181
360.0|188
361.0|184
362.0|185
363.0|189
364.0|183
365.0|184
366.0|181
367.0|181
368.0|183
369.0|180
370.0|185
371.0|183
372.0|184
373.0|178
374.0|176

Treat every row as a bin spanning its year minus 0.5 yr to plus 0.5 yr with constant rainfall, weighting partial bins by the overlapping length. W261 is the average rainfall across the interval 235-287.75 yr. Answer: 176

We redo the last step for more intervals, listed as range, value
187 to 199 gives 193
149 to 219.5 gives 189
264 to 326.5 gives 157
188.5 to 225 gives 191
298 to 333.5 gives 138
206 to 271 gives 180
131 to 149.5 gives 179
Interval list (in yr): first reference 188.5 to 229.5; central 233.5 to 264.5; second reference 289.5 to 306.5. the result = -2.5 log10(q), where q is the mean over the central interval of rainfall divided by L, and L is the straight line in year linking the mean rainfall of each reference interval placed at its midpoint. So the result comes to 0.04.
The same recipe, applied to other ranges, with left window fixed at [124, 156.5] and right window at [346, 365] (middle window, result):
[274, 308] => 0.05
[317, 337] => 0.39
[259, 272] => 0.05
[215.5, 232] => -0.01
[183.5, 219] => -0.06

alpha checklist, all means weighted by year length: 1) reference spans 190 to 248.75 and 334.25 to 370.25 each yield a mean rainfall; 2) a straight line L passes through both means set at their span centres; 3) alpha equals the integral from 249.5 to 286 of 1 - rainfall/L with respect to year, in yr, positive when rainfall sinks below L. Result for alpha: 1.85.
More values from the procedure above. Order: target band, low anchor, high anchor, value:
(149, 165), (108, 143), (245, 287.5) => -0.17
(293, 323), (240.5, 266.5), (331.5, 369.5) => 5.79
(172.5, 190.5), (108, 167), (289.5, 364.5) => -1.21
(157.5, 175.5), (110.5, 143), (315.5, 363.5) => -0.82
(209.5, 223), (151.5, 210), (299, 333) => -1.07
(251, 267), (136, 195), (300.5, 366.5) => -0.27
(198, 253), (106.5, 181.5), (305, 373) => -3.45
